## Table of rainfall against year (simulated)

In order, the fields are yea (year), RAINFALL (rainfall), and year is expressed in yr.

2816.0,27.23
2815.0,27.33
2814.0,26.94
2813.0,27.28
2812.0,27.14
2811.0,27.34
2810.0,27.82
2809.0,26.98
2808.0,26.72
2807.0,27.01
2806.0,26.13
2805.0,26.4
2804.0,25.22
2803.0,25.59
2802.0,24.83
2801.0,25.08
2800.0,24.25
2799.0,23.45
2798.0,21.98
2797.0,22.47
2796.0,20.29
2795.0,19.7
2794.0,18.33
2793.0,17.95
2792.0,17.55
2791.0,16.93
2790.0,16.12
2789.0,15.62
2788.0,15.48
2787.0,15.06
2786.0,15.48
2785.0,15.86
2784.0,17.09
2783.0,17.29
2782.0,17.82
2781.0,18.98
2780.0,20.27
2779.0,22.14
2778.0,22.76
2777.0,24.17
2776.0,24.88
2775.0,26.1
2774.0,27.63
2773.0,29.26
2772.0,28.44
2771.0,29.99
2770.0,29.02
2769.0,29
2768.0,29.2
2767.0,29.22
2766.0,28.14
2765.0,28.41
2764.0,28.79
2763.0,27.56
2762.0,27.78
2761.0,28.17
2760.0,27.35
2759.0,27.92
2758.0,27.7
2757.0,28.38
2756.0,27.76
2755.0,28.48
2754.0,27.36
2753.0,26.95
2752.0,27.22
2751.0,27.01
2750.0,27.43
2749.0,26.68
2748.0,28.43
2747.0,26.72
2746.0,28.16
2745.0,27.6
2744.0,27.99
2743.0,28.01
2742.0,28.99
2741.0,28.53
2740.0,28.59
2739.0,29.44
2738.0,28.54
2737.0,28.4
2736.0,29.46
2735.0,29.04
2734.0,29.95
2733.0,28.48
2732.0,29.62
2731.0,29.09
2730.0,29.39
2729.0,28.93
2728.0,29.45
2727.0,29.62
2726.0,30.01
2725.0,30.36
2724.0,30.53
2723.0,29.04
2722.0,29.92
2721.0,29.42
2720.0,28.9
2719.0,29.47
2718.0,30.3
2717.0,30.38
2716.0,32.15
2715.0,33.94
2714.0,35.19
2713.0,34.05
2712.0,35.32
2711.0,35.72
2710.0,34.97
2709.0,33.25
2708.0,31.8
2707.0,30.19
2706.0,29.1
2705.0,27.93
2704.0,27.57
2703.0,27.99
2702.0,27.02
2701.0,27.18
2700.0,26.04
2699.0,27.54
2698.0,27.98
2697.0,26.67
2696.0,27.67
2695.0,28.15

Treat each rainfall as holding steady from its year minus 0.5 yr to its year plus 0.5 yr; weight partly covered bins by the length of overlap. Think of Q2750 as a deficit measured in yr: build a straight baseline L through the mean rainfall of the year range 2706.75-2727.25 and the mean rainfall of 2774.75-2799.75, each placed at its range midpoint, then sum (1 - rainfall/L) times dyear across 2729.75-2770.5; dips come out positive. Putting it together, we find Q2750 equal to -4.1 yr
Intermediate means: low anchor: 31.7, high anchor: 19.3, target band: 28.3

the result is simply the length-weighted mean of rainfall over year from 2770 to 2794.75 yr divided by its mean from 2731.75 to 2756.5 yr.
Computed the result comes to 0.7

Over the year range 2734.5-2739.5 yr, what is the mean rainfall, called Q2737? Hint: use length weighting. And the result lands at 29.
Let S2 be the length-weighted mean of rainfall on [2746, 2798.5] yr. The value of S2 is 24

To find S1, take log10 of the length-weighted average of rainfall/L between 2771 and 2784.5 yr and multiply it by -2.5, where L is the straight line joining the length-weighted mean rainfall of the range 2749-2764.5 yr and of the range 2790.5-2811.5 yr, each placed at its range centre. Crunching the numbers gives 0.117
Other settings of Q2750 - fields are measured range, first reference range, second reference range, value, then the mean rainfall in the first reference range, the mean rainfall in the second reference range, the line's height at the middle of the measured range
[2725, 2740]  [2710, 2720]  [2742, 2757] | 0.5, 32.8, 27.6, 30.2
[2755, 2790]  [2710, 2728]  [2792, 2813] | 3.4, 31.5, 24.1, 26.8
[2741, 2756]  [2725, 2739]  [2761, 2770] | 0.6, 29.3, 28.5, 28.9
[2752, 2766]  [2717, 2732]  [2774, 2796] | -2.6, 29.6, 19.1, 23.6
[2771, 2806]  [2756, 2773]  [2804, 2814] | 7.9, 28.4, 26.9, 27.6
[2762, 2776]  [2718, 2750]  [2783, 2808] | -2.4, 28.9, 20.6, 24.2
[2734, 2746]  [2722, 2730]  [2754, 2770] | 0.2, 29.7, 28.3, 29.1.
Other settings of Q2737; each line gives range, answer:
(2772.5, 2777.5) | 26.4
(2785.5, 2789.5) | 15.4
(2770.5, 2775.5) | 28.3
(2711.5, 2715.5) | 34.6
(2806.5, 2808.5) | 26.9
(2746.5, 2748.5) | 27.6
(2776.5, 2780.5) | 22.3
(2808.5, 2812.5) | 27.3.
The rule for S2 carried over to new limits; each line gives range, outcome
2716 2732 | 29.7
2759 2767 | 28.1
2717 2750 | 29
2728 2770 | 28.3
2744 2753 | 27.4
